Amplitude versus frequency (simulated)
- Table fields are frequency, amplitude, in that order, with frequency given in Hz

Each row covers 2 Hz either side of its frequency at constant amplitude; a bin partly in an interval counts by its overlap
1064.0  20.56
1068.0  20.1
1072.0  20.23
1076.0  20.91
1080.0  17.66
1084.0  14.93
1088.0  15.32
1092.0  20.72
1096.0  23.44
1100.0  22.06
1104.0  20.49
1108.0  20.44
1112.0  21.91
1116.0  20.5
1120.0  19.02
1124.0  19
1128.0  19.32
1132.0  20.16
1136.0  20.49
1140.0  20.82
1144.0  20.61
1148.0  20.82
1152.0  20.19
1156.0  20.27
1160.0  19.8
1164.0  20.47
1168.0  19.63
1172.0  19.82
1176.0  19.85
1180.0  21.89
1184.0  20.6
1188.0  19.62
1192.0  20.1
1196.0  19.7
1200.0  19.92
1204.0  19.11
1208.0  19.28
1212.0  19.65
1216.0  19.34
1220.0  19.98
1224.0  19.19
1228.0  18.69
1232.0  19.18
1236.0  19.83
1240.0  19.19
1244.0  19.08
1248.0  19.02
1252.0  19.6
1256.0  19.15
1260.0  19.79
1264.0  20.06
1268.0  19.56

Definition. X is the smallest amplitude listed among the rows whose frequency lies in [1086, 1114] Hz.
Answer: 15.32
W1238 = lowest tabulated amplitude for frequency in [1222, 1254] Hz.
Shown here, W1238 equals 18.69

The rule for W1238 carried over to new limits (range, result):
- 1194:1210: 19.11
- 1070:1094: 14.93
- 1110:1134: 19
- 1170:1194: 19.62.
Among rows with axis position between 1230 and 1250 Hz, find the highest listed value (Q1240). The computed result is 19.83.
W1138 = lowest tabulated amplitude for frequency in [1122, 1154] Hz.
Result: 19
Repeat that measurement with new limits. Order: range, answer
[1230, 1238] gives 19.18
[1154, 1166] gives 19.8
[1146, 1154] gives 20.19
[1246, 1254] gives 19.02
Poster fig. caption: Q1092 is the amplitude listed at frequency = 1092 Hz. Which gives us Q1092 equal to 20.72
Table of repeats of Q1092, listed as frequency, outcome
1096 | 23.44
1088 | 15.32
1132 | 20.16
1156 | 20.27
